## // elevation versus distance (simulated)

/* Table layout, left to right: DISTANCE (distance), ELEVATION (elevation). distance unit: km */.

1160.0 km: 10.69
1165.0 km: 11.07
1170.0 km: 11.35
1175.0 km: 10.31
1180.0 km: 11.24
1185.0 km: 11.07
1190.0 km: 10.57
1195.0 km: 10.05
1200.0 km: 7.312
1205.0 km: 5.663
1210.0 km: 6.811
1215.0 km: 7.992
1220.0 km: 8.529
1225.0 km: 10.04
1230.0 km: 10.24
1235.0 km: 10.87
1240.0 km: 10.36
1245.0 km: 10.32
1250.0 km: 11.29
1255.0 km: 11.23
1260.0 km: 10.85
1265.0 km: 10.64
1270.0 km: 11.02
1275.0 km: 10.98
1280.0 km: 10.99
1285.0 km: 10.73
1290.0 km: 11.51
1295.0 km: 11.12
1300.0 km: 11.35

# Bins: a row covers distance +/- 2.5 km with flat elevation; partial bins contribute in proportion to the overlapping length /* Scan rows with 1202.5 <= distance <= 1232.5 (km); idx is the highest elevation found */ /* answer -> 10.24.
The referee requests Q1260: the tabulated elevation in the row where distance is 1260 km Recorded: 10.85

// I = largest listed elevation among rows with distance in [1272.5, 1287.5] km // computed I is 10.99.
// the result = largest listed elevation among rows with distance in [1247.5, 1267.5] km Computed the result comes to 11.29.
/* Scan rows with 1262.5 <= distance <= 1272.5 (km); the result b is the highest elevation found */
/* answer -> 11.02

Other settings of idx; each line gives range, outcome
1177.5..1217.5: 11.24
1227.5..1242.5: 10.87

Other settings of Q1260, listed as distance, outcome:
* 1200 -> 7.312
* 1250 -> 11.29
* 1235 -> 10.87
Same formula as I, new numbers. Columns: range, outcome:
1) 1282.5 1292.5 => 11.51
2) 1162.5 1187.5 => 11.35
